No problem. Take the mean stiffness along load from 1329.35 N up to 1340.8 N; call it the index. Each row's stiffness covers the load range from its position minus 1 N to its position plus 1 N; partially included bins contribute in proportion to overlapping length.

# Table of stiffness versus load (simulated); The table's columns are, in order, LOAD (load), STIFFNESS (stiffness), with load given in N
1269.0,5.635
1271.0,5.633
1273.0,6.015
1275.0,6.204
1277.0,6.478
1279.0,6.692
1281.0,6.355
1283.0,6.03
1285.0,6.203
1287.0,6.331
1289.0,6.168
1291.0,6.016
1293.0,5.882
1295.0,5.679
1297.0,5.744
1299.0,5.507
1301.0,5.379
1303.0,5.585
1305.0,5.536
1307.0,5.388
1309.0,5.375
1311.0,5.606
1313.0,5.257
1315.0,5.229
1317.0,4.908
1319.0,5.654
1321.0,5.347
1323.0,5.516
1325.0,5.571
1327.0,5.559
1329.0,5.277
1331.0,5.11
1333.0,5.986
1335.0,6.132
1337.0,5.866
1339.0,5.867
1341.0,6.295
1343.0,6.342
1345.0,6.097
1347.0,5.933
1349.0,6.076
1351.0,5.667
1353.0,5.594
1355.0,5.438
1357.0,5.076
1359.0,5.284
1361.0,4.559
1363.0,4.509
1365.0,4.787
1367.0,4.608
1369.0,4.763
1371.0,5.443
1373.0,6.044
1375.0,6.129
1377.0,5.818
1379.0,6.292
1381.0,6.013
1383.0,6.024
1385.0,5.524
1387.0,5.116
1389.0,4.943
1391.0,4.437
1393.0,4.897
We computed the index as 5.8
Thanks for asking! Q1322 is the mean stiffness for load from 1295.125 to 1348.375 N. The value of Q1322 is 5.62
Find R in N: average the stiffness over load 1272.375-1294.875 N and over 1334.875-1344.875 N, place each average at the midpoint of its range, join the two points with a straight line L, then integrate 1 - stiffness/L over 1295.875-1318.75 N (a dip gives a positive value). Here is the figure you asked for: 2.7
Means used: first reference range 6.2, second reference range 6.1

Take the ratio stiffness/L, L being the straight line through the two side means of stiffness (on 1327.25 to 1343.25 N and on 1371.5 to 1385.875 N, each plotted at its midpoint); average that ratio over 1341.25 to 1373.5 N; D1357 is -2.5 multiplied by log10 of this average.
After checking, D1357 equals 0.095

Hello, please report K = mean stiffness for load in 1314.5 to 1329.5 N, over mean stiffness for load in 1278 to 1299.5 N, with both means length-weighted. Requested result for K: 0.89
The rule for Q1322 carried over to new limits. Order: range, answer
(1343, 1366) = 5.41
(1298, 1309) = 5.47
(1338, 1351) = 6.07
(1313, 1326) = 5.36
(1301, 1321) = 5.39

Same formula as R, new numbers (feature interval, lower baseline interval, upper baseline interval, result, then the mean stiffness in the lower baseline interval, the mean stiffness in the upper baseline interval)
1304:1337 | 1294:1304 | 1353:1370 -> -0.8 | 5.58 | 4.92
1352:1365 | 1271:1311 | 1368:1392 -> 1.3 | 5.91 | 5.55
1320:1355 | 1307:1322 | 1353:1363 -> -3.8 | 5.34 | 5.08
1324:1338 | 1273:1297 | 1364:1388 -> 0.5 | 6.16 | 5.55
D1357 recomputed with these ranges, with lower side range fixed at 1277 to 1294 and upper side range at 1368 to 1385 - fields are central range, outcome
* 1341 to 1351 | -0.026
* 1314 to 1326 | 0.132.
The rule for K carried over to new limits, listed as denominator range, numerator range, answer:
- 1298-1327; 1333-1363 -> 1.05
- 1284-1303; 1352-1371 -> 0.85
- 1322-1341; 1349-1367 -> 0.90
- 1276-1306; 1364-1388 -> 0.93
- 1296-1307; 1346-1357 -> 1.03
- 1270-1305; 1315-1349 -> 0.96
